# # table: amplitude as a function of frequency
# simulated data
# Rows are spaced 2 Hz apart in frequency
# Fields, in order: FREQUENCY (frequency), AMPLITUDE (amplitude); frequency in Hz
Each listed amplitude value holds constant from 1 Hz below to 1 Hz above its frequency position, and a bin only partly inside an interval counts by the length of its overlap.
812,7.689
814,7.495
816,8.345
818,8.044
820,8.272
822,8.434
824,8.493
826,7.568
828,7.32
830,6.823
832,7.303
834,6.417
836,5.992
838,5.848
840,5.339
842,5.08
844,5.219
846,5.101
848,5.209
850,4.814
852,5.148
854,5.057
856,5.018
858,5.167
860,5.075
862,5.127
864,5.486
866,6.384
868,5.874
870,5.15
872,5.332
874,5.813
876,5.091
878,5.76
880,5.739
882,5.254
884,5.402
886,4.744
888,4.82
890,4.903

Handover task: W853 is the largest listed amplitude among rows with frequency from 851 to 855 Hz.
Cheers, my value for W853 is 5.148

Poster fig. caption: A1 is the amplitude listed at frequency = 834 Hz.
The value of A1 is 6.417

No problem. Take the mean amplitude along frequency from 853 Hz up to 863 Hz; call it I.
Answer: 5.09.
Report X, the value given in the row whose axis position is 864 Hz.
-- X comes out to 5.486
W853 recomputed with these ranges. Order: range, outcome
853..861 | 5.167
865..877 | 6.384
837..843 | 5.848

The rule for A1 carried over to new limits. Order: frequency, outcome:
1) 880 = 5.739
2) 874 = 5.813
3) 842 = 5.08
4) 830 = 6.823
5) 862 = 5.127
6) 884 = 5.402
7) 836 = 5.992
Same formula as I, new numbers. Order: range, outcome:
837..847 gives 5.32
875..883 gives 5.46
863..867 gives 5.94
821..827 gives 8.16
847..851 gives 5.01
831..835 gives 6.86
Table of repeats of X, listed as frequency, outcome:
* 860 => 5.075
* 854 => 5.057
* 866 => 6.384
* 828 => 7.32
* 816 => 8.345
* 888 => 4.82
